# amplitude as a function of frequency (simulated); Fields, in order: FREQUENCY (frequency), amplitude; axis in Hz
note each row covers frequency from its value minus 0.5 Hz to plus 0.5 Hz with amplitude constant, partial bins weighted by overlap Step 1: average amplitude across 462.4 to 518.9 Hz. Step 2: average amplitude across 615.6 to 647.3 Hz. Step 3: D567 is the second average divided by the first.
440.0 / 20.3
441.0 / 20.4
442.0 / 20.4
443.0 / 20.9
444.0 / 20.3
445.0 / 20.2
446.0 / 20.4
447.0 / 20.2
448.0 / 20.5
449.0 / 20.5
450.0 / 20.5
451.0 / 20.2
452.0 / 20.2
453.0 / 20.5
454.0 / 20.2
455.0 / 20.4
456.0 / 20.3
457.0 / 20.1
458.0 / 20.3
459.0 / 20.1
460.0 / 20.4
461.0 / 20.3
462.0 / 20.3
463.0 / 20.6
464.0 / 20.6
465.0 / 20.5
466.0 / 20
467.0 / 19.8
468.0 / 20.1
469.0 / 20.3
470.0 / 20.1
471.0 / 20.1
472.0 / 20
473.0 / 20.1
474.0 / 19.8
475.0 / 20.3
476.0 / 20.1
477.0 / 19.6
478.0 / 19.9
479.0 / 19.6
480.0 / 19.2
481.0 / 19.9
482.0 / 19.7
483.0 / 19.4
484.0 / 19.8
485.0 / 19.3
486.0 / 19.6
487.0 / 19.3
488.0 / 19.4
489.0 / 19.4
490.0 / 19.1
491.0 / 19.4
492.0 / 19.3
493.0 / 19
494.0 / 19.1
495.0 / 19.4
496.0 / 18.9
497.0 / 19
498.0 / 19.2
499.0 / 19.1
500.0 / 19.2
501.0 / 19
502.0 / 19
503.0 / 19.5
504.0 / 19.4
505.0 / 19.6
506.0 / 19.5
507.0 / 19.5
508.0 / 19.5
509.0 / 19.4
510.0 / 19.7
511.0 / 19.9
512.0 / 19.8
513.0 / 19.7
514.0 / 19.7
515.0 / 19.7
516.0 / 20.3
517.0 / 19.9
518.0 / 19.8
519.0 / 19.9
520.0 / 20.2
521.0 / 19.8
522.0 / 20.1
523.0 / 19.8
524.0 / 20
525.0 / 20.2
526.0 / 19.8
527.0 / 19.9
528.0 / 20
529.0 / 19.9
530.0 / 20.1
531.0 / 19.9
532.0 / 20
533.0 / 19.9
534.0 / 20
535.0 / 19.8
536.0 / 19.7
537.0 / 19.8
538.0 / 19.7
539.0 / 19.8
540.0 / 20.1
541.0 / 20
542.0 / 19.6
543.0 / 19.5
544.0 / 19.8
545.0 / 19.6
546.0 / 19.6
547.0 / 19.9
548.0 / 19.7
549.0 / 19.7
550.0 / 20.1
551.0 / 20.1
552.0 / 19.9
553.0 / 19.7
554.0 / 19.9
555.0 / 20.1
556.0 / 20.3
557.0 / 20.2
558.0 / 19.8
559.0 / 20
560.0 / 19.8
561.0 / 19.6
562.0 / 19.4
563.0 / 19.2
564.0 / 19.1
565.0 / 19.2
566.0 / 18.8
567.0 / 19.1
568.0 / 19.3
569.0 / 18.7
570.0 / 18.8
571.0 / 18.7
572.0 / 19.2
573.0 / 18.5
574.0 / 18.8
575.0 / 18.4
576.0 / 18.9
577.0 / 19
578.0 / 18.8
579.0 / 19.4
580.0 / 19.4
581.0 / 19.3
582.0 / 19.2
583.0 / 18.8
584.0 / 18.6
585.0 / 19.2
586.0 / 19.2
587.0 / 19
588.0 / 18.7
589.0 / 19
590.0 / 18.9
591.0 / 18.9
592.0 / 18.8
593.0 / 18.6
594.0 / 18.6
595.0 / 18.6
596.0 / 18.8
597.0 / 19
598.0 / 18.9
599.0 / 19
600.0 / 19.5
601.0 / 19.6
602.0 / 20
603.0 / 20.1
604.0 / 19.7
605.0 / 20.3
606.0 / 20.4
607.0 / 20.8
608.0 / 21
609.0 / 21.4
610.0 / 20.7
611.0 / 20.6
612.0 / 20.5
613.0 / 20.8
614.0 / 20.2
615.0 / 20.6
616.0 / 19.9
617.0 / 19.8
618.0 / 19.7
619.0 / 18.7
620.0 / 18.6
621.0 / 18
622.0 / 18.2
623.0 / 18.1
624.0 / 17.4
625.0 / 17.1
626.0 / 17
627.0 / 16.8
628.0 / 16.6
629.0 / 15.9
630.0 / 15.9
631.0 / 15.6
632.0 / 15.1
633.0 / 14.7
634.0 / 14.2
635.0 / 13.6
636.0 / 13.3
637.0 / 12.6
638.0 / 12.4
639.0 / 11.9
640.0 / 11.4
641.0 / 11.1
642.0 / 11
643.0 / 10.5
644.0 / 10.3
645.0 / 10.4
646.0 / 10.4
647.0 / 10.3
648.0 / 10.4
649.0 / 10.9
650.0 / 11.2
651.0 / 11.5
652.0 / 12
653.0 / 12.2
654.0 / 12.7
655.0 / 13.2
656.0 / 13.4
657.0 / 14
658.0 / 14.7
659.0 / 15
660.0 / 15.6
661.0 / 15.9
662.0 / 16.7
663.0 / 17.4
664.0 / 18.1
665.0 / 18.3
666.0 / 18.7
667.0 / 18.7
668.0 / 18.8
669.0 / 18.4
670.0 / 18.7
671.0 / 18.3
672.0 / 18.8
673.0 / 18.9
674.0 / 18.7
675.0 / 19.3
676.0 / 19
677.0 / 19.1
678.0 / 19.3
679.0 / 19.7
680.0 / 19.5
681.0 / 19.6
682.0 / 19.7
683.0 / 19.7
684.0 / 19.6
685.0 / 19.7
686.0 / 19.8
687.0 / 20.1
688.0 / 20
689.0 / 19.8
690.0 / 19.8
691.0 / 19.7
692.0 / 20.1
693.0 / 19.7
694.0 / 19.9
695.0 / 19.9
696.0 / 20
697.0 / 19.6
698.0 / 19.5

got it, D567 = 0.76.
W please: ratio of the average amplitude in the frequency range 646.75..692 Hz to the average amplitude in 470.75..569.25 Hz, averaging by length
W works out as 0.87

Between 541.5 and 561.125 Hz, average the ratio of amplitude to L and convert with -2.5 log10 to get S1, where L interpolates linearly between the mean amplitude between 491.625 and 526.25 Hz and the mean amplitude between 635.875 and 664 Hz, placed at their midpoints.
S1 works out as -0.14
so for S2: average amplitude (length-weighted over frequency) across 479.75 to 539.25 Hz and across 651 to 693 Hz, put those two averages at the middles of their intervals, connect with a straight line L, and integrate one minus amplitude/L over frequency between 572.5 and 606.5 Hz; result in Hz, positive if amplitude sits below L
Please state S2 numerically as -0.7 Hz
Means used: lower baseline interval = 19.6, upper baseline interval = 17.8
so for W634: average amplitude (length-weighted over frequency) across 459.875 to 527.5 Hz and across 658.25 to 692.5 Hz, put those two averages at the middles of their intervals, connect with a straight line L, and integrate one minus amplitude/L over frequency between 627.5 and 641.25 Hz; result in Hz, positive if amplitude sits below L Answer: 3.7 Hz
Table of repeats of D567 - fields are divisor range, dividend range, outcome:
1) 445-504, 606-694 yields 0.85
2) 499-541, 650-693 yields 0.89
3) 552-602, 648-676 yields 0.83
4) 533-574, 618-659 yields 0.71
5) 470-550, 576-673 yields 0.86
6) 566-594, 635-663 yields 0.66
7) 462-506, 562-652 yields 0.88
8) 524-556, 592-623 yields 0.99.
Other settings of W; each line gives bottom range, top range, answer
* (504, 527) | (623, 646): 0.70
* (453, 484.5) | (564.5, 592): 0.94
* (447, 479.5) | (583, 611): 0.96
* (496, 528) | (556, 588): 0.98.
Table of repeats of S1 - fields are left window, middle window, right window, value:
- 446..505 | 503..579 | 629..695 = -0.07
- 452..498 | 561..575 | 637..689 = -0.07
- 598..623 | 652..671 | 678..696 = 0.23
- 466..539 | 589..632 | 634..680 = -0.16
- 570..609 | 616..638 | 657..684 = 0.14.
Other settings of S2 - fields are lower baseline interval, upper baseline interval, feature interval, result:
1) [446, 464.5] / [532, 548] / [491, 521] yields 0.78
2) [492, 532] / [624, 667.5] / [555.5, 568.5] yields -1.49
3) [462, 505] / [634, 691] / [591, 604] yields -1.47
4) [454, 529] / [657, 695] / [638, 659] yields 7.88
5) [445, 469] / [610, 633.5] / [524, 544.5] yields -0.63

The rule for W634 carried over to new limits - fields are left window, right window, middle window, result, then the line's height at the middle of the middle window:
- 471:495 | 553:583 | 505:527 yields -0.4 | 19.5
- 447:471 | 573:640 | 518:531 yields -0.4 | 19.4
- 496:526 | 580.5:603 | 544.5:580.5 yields -0.3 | 19.2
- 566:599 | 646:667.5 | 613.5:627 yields -1.7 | 16.5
